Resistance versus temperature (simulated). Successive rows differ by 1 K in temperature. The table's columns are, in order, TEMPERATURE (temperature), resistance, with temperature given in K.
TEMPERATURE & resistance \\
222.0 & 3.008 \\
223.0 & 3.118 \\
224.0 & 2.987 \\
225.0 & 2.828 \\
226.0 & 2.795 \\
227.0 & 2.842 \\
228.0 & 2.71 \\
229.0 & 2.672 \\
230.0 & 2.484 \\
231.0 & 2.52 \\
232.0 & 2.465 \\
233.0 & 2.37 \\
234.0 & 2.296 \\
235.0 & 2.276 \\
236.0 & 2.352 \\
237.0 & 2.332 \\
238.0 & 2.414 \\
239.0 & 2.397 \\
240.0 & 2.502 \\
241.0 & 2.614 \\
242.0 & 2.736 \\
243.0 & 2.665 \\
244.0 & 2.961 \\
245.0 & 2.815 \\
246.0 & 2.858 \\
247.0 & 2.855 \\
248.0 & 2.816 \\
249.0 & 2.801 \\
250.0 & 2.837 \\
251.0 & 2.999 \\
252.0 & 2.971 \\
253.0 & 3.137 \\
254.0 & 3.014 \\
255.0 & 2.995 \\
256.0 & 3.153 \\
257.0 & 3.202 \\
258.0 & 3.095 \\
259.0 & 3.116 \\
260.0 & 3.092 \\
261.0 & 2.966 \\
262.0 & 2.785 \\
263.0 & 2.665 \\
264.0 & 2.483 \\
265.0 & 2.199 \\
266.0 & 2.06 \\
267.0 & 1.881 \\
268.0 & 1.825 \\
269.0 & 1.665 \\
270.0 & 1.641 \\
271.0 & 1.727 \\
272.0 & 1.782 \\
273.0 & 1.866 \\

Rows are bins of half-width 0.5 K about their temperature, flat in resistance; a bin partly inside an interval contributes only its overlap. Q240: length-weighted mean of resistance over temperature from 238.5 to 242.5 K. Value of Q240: 2.56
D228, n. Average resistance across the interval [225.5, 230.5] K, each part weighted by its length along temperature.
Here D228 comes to 2.7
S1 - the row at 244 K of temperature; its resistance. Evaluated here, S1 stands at 2.961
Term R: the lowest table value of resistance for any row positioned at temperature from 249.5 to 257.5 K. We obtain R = 2.837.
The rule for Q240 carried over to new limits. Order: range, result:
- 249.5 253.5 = 2.99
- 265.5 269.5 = 1.86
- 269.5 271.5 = 1.68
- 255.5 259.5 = 3.14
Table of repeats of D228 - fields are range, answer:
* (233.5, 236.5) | 2.31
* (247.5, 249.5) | 2.81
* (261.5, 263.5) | 2.73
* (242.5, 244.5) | 2.81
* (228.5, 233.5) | 2.5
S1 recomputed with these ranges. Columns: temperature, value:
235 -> 2.276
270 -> 1.641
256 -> 3.153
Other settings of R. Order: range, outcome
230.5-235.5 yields 2.276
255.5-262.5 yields 2.785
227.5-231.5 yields 2.484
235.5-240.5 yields 2.332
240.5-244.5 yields 2.614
